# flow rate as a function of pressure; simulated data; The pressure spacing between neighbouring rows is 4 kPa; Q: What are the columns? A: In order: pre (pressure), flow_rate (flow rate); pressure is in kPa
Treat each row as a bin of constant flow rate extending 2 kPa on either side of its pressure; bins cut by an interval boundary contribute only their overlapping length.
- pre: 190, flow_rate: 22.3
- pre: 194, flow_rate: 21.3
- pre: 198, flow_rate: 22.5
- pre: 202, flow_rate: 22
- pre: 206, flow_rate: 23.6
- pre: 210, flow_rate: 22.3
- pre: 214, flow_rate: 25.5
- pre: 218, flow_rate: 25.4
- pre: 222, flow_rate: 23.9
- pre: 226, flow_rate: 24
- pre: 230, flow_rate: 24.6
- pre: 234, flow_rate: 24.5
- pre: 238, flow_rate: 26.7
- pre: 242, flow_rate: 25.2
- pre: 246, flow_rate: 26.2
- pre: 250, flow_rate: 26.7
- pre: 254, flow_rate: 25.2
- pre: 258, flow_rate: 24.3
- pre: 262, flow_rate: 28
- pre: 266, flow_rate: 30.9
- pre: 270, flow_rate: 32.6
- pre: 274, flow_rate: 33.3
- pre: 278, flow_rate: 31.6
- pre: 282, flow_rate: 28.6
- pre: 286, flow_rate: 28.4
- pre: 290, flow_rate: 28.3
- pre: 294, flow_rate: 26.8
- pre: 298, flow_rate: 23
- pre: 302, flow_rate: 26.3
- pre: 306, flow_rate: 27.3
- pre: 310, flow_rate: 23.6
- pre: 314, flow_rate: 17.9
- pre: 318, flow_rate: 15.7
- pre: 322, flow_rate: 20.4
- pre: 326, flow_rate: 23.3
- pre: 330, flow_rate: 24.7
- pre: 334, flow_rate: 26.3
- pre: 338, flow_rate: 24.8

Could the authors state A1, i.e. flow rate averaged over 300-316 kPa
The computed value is 23.8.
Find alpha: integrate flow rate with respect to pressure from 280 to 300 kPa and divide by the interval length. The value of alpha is 27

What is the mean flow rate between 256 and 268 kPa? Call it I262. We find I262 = 27.7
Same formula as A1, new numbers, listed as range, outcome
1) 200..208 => 22.8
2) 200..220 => 23.8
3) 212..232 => 24.7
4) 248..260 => 25.4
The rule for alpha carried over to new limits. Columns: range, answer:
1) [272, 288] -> 30.5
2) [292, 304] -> 25.4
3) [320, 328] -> 21.9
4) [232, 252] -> 25.9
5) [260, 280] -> 31.3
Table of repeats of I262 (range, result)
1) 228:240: 25.3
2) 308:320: 19.1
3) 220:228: 23.9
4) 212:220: 25.4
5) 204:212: 23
